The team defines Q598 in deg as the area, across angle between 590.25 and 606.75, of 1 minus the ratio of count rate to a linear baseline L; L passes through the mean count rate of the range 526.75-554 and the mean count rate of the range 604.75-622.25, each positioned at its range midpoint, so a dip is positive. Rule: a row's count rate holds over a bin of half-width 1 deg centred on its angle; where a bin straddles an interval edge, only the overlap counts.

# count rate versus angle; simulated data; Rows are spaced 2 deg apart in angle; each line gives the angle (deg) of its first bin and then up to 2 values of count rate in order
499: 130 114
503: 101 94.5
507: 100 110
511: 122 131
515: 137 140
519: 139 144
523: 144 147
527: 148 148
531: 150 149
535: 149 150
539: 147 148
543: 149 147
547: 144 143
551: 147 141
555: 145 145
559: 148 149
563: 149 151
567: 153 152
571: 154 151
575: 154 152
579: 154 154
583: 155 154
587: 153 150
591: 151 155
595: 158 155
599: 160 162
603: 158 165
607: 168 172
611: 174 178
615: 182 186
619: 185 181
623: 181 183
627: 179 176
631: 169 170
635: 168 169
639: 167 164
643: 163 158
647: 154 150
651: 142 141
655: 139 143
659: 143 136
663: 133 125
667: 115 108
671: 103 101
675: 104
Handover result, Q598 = 1.2 deg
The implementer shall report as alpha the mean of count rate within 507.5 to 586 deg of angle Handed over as 146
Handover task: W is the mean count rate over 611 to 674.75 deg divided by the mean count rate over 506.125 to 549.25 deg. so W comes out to 1.10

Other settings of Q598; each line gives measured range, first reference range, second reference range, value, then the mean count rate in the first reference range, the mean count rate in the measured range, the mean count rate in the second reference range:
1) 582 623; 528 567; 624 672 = -4.6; 147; 165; 150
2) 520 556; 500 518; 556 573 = -3.5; 117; 147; 150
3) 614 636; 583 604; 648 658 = -4.3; 156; 178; 143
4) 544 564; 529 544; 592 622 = 1.0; 149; 146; 169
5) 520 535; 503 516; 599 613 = -2.8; 115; 147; 167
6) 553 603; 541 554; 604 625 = 2.3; 145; 153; 177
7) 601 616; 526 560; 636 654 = -1.7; 147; 170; 156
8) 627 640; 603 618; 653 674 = -1.5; 174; 171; 125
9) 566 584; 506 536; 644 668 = -1.9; 137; 153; 140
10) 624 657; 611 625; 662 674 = -2.2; 182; 161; 114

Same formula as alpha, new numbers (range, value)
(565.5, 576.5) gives 153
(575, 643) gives 166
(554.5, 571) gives 149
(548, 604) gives 152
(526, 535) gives 149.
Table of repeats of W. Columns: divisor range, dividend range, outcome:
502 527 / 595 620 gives 1.34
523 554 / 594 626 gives 1.17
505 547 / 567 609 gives 1.12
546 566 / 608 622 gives 1.23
